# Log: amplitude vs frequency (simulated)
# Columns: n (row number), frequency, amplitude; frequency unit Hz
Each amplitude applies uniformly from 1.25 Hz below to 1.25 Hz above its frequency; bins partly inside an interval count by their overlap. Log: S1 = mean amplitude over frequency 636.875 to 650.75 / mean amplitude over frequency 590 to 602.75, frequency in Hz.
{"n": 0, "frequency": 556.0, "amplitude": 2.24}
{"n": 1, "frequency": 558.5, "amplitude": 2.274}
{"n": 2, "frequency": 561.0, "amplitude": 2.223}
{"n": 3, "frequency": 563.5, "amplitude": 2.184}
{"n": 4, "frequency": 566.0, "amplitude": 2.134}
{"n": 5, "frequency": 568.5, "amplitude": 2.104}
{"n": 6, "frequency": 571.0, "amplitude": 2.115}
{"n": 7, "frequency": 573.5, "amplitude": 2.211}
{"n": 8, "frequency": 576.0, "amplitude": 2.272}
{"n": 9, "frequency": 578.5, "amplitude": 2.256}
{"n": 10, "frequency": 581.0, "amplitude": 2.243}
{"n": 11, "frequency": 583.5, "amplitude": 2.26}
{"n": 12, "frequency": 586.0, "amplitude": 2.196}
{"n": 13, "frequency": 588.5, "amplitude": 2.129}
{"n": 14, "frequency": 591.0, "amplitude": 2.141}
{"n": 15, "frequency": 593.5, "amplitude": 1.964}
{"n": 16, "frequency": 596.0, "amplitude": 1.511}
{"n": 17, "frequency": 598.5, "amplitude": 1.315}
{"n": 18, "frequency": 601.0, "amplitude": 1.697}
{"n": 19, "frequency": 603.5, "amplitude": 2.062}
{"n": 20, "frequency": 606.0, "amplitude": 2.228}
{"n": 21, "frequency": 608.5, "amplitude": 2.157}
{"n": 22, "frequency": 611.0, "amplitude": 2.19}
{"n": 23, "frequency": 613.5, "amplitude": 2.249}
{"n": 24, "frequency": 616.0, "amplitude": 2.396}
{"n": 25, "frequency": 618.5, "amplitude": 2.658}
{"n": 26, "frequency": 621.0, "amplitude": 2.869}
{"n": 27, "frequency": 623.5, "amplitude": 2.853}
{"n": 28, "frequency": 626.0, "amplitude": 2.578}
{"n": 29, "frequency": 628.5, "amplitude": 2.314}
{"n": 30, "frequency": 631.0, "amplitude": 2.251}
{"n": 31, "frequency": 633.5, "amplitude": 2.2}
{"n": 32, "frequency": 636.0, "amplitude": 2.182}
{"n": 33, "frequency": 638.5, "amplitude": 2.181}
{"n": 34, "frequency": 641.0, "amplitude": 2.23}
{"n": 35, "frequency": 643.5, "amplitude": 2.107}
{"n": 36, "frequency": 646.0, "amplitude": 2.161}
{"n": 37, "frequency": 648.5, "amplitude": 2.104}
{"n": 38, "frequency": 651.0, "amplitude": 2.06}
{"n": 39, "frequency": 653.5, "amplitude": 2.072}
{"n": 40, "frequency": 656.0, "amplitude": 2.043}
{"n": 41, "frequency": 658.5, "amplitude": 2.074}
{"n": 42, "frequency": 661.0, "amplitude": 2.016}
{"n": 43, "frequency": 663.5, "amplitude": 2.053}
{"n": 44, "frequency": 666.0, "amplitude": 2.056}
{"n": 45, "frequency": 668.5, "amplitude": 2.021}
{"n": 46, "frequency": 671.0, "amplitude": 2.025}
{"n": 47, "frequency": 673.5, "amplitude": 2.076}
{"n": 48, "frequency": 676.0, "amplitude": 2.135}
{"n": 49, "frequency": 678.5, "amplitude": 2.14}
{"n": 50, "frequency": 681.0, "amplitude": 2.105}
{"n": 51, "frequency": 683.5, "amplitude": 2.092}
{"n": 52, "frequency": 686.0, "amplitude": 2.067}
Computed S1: 1.24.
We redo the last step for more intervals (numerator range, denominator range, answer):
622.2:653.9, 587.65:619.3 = 1.11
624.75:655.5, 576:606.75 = 1.10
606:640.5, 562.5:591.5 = 1.09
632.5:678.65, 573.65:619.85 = 0.99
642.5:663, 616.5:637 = 0.84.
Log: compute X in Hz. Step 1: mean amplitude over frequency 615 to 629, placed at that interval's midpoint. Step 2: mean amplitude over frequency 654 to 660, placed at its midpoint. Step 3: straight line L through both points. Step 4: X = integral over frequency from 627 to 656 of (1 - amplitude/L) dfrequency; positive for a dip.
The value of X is 1.8 Hz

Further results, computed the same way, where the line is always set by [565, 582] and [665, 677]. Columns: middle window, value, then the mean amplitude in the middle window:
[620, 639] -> -2.8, 2.43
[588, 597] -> 1.0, 1.93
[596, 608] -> 1.9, 1.81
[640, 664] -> -0.1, 2.09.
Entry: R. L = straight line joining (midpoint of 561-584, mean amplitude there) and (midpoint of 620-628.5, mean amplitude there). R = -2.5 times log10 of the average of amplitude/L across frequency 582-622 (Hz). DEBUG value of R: 0.171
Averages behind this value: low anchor 2.2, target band 2.12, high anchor 2.7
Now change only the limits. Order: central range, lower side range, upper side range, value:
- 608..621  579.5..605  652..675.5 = -0.20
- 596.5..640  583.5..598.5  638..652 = -0.10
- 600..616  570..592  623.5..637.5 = 0.08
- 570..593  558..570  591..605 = -0.12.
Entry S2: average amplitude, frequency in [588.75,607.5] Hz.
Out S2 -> 1.86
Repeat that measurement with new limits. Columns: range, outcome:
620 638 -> 2.45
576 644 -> 2.2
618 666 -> 2.25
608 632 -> 2.46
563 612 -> 2.07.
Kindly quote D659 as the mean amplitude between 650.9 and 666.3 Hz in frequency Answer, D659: 2.05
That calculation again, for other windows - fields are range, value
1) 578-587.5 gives 2.23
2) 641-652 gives 2.12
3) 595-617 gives 1.98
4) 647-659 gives 2.07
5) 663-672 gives 2.04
